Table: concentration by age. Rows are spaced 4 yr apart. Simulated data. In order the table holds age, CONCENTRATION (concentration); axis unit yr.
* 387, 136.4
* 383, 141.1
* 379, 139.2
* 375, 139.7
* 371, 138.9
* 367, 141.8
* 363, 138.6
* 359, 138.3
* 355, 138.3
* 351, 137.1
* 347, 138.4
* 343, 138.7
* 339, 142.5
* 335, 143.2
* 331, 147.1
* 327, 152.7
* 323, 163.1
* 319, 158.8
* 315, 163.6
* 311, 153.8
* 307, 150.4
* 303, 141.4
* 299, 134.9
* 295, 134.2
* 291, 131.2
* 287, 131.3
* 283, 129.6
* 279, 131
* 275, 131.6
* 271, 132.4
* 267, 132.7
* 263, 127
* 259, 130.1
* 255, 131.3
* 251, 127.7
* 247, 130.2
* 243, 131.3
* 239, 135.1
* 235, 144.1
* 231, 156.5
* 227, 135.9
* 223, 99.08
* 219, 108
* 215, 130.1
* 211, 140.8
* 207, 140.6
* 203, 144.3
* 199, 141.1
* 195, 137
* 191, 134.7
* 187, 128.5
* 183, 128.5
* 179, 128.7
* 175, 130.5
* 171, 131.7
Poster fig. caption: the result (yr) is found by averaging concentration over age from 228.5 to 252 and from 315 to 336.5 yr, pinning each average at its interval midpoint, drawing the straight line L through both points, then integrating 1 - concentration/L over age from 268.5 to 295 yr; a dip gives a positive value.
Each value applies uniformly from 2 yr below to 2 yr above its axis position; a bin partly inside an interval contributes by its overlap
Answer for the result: 2.6 yr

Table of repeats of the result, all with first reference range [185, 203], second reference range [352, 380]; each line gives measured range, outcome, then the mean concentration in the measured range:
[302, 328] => -3.21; 155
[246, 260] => 0.77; 130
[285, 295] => 0.44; 132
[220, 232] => 0.91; 126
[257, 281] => 1.18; 131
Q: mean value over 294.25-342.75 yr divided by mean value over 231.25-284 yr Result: 1.12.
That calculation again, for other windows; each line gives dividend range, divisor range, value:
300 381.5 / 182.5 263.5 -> 1.09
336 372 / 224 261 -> 1.03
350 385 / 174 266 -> 1.05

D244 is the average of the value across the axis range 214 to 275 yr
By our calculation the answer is 130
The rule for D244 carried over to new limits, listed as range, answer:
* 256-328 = 140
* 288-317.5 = 144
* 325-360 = 142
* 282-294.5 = 131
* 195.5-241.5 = 134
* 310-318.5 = 159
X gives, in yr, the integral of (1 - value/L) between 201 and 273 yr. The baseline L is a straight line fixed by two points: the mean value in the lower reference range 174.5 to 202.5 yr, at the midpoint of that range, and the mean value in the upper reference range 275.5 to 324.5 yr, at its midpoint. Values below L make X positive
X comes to 2.9 yr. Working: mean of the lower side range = 133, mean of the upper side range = 143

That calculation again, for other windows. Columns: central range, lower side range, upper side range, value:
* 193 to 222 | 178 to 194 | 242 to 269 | -0.6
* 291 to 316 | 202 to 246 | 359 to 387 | -1.5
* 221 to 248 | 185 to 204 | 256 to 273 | 0.0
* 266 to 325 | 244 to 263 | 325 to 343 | -1.5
